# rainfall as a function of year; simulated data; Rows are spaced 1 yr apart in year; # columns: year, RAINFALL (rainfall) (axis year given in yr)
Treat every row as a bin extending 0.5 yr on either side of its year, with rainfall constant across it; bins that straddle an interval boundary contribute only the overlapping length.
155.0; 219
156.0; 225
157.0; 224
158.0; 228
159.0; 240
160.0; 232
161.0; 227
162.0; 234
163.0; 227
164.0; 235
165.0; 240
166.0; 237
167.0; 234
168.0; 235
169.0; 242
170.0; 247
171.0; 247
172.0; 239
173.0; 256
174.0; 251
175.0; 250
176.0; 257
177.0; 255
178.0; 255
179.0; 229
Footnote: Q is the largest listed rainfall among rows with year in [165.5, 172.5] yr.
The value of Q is 247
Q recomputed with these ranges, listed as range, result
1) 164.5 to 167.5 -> 240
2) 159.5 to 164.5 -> 235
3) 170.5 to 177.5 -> 257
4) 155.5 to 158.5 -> 228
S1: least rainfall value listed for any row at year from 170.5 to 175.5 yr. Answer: 239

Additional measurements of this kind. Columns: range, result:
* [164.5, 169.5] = 234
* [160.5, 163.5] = 227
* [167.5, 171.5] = 235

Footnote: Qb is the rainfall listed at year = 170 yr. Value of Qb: 247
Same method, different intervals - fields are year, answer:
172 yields 239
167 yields 234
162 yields 234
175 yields 250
